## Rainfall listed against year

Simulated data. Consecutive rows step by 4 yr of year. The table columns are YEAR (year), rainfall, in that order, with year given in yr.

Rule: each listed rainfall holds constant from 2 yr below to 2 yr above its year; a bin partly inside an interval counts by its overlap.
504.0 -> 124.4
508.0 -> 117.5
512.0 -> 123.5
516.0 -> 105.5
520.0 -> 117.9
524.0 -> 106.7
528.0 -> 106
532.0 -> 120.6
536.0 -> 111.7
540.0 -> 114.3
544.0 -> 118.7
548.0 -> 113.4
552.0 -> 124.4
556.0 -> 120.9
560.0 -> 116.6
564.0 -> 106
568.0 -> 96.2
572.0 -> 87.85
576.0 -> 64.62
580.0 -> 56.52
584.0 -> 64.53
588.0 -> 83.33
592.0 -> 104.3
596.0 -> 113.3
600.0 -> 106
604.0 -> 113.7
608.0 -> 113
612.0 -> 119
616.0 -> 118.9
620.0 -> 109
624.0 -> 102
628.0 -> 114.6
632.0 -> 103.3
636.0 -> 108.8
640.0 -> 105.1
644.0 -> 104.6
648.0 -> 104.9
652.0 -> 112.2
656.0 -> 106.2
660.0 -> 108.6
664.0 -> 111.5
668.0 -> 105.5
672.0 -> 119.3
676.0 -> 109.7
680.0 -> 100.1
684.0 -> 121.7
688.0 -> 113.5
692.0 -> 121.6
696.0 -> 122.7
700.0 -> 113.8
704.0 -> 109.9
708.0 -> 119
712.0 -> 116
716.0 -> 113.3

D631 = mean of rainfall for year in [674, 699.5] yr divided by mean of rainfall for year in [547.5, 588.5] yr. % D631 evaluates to 1.2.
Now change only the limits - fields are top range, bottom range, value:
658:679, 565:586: 1.46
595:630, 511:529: 1.00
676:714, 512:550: 1.02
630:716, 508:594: 1.08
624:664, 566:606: 1.21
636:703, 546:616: 1.10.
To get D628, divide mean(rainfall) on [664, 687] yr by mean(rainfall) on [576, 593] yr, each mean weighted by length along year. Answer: 1.50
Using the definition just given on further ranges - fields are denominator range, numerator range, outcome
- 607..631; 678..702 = 1.03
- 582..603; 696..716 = 1.21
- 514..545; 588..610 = 0.96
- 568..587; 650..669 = 1.51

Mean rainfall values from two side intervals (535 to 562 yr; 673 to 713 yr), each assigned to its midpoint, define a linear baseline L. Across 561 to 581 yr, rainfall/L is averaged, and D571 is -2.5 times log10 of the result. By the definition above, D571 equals 0.34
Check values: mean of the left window 117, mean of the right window 115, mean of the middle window 85.2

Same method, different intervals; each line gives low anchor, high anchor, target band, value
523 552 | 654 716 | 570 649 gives 0.141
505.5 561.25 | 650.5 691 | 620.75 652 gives 0.055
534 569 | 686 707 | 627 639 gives 0.071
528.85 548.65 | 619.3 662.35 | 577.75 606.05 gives 0.210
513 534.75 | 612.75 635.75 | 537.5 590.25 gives 0.141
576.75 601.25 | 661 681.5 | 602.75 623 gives -0.223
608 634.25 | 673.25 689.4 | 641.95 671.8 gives 0.030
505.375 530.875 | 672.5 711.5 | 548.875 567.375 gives -0.014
